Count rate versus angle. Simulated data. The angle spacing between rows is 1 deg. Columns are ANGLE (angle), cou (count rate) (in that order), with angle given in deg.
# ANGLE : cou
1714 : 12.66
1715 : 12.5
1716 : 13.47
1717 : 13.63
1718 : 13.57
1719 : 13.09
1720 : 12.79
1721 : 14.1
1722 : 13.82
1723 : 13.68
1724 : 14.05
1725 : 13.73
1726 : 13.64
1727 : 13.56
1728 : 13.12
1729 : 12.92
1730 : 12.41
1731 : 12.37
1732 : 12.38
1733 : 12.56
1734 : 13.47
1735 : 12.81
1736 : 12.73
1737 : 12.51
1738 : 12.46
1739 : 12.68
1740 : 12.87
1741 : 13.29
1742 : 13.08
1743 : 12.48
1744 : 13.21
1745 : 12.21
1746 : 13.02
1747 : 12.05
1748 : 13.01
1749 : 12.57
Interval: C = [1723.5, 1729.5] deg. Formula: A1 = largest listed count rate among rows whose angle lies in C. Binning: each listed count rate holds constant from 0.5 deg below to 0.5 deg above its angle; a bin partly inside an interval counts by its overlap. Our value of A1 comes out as 14.05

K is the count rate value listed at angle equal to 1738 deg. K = 12.46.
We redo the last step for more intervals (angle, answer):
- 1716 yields 13.47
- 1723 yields 13.68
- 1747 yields 12.05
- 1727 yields 13.56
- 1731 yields 12.37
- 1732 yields 12.38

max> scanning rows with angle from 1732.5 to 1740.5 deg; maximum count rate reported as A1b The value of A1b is 13.47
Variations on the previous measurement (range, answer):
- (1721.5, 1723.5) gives 13.82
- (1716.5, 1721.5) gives 14.1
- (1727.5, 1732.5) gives 13.12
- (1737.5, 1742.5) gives 13.29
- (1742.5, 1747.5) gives 13.21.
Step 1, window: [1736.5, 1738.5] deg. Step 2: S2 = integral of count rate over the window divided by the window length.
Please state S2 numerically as 12.5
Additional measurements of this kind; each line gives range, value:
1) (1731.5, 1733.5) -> 12.5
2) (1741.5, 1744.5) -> 12.9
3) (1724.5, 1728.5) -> 13.5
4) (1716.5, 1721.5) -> 13.4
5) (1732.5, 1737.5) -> 12.8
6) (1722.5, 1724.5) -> 13.9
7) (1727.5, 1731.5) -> 12.7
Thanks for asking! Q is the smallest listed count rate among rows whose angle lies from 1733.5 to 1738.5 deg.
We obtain 12.46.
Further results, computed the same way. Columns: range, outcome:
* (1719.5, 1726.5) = 12.79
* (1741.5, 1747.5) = 12.05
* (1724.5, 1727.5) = 13.56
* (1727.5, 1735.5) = 12.37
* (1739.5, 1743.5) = 12.48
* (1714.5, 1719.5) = 12.5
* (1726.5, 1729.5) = 12.92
